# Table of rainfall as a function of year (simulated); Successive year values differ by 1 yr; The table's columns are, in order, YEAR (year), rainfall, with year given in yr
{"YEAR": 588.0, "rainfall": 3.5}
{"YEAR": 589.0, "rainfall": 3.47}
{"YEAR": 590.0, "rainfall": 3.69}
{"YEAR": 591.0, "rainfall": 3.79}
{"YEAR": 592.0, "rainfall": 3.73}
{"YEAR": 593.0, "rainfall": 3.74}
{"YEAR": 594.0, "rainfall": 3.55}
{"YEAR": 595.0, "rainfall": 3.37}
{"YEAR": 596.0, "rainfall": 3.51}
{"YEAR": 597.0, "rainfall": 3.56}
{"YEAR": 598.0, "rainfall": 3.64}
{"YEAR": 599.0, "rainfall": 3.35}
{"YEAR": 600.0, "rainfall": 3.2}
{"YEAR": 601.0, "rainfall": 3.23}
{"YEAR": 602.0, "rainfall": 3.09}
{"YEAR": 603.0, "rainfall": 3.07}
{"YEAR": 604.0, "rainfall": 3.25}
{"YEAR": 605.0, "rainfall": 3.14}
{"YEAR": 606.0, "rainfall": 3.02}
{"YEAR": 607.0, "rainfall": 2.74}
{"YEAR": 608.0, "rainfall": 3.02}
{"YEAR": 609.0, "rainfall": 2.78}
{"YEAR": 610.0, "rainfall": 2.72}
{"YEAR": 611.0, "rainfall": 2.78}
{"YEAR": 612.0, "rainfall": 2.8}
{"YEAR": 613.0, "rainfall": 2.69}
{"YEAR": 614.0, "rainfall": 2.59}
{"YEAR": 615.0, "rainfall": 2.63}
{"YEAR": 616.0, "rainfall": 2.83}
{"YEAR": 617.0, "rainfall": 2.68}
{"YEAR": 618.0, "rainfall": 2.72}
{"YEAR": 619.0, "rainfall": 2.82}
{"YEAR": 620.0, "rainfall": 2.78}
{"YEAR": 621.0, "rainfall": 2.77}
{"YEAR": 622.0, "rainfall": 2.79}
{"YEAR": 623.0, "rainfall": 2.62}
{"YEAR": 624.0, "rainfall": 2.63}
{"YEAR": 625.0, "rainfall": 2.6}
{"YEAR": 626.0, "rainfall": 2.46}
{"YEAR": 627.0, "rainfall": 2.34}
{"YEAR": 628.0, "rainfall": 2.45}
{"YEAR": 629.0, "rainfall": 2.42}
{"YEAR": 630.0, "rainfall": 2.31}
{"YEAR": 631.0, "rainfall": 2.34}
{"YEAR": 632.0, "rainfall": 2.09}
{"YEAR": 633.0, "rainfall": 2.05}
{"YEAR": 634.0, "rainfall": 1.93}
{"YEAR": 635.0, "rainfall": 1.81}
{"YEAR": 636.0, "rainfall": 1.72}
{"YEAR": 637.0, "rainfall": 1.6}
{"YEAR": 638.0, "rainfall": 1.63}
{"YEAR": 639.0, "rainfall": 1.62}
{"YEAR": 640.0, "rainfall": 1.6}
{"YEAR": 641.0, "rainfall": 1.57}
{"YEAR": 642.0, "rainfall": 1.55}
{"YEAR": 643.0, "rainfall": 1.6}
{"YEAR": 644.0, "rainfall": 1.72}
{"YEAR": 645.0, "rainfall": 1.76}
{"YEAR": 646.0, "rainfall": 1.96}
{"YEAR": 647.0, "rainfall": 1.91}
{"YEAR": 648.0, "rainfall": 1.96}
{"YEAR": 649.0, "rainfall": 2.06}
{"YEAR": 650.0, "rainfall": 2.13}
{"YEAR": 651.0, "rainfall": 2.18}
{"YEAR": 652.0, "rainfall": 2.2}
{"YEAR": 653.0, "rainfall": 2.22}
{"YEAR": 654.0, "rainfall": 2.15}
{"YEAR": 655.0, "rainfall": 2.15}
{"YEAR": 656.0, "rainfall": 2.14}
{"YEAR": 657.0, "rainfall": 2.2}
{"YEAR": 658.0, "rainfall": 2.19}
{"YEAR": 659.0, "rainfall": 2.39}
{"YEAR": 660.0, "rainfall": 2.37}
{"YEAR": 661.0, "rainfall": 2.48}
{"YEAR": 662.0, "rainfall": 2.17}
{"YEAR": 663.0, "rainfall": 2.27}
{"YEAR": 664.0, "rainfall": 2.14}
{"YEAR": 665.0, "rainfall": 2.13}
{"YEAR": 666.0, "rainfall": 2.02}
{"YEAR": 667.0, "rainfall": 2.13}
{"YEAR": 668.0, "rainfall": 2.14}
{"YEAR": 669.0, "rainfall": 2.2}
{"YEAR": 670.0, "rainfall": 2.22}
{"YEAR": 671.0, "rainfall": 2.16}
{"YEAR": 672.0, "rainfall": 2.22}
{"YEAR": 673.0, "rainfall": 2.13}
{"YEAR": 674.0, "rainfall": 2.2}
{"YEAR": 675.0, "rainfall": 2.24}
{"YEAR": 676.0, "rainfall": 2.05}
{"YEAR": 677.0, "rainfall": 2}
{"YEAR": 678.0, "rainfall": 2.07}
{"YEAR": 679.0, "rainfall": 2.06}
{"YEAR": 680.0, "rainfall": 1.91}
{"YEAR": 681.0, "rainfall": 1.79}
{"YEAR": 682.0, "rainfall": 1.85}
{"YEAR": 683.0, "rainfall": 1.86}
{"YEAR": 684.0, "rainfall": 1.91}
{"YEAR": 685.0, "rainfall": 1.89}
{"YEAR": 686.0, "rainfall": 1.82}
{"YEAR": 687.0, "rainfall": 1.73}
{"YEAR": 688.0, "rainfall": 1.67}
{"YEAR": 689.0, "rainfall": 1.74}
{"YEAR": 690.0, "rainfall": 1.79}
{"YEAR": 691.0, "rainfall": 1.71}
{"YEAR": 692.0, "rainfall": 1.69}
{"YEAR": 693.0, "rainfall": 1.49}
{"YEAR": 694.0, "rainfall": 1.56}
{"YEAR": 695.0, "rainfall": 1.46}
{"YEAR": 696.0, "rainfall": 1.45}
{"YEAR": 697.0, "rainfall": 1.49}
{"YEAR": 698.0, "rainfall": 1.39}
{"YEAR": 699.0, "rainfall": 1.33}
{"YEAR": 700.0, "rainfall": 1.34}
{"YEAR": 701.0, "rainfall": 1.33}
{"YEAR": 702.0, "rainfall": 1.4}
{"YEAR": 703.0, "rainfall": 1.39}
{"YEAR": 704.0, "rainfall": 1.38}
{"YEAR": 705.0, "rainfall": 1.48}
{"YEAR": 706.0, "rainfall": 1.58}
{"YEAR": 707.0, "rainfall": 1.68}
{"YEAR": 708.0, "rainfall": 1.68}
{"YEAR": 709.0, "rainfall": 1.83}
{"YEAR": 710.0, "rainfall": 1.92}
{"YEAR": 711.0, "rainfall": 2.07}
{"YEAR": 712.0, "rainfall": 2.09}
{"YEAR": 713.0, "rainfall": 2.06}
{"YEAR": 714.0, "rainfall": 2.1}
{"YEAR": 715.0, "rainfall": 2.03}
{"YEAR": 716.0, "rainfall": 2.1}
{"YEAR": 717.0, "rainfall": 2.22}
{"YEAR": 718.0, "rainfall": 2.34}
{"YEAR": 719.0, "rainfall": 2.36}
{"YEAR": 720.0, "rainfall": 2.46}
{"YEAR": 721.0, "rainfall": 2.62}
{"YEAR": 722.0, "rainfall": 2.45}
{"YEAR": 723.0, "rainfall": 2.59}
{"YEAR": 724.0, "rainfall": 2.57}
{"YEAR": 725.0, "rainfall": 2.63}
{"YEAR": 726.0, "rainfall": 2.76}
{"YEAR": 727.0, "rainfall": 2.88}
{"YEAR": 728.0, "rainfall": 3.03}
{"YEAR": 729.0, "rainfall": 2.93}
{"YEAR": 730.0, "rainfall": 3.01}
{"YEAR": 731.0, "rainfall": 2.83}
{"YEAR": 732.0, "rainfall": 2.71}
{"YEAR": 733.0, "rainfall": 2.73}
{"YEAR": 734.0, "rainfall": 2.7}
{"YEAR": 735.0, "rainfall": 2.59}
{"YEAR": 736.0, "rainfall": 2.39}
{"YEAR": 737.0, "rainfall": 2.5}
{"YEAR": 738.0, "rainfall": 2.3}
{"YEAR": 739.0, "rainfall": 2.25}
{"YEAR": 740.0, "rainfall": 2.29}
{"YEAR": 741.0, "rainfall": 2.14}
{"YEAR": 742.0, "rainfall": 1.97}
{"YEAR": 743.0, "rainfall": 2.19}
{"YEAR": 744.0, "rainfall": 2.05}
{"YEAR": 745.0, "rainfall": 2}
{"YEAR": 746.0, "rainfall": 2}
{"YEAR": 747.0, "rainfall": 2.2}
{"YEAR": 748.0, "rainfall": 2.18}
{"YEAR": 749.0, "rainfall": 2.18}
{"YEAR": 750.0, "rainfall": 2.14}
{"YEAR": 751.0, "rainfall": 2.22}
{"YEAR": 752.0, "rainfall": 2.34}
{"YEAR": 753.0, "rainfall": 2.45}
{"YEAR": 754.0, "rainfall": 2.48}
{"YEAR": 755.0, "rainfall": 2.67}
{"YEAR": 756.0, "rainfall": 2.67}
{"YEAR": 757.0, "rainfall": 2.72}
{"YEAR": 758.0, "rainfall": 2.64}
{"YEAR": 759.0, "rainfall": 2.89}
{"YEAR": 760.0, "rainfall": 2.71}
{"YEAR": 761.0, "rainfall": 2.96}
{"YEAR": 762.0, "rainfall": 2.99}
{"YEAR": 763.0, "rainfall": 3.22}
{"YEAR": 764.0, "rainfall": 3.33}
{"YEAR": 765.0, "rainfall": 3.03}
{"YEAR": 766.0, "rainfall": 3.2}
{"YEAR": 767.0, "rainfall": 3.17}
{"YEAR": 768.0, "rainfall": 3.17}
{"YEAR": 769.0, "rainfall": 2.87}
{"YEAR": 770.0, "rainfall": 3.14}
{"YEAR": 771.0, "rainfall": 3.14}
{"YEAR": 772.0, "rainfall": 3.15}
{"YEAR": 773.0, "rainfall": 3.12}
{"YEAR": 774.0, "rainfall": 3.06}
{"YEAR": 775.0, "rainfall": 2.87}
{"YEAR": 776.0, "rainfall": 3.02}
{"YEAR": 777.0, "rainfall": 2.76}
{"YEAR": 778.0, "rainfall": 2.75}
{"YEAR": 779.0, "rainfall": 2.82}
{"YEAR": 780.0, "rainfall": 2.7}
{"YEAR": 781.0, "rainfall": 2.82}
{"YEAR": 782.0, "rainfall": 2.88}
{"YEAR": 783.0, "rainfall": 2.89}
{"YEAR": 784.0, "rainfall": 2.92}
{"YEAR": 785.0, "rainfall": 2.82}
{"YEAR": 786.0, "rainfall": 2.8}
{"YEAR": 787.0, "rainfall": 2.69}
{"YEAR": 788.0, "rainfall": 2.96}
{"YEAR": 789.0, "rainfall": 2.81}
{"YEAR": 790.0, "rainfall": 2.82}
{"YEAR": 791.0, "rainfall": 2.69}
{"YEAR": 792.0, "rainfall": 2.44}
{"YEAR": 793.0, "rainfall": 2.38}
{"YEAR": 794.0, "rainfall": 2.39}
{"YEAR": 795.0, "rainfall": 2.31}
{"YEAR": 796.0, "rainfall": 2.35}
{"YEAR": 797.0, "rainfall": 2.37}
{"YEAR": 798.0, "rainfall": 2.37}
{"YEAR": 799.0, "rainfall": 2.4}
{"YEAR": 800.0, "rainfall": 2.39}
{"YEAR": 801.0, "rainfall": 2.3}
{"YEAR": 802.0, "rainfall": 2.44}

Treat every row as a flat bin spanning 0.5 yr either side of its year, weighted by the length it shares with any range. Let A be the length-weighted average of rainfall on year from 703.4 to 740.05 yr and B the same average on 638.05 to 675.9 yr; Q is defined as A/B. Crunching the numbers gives 1.13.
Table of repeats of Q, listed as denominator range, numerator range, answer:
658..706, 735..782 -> 1.42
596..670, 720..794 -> 1.12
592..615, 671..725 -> 0.60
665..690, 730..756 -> 1.18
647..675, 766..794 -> 1.32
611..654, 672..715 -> 0.79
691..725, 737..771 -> 1.39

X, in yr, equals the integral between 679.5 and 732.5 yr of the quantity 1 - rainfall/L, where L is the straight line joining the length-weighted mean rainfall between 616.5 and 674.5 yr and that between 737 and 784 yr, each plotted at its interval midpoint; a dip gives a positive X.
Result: 9.9 yr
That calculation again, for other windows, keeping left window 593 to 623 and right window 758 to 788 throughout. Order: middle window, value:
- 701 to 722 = 7.3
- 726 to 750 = 4.3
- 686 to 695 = 4.0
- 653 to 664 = 2.8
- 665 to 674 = 2.5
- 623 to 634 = 2.4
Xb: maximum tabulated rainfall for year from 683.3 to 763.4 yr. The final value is 3.22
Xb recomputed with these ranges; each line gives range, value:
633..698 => 2.48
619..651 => 2.82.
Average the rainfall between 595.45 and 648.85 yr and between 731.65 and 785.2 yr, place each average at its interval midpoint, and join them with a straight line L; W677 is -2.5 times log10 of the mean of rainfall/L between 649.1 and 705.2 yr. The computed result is 0.31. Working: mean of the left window 2.5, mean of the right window 2.67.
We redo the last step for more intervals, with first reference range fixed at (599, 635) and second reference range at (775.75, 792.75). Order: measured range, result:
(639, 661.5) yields 0.32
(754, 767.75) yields -0.06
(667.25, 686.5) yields 0.32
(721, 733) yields 0.00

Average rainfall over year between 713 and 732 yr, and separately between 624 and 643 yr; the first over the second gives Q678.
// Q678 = 1.26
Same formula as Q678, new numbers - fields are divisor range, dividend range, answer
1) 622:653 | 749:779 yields 1.39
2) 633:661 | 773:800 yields 1.38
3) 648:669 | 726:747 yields 1.13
